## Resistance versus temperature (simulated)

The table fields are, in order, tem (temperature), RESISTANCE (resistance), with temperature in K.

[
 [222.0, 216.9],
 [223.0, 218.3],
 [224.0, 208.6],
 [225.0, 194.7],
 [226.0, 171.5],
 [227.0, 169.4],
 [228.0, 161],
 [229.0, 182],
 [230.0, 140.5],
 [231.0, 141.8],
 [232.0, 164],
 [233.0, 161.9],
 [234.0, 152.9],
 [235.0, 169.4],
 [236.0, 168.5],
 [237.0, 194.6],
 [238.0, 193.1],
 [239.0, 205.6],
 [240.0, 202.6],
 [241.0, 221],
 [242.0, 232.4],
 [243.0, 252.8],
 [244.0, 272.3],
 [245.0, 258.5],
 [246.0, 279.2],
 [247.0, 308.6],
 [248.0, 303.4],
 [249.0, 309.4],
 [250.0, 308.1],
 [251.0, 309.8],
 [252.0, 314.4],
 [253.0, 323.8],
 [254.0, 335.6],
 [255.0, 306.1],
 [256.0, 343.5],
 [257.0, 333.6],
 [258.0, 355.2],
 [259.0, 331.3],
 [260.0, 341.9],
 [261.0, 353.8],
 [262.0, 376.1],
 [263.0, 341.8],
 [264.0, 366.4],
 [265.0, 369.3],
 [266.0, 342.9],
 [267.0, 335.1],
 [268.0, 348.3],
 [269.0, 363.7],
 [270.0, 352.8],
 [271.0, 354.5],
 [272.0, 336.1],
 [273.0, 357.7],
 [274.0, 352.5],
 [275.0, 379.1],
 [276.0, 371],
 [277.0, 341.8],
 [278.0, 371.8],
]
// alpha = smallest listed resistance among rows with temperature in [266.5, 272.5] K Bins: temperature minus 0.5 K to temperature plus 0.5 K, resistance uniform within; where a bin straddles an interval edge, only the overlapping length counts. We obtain 335.1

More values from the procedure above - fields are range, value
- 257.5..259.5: 331.3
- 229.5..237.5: 140.5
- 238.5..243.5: 202.6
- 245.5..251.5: 279.2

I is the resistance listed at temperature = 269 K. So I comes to 363.7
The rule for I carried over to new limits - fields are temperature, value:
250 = 308.1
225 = 194.7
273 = 357.7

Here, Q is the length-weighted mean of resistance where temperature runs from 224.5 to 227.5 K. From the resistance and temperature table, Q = 179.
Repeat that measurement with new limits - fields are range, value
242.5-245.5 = 261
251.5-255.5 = 320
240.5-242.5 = 227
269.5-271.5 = 354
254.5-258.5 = 335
